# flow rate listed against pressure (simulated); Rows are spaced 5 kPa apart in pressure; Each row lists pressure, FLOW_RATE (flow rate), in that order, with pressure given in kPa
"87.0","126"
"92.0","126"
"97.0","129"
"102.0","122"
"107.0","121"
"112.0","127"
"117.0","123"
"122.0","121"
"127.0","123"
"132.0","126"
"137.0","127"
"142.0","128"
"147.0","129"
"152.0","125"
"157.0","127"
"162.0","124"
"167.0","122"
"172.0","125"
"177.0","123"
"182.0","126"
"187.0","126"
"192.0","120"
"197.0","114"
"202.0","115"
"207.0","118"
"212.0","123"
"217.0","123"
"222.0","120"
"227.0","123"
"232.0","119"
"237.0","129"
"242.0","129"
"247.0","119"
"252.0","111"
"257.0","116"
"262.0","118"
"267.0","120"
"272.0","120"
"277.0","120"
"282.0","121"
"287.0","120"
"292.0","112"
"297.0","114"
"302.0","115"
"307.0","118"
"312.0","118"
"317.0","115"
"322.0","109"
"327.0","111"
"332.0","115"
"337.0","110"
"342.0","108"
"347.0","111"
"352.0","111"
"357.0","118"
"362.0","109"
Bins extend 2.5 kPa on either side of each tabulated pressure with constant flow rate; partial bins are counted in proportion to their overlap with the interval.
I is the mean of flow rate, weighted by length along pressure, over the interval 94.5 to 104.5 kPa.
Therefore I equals 126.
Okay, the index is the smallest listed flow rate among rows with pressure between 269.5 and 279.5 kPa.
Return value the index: 120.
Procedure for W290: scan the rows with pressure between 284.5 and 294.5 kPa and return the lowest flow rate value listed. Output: 112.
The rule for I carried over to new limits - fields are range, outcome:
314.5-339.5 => 112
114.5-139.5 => 124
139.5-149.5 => 128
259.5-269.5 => 119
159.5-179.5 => 124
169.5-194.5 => 124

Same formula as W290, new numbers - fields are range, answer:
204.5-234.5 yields 118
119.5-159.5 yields 121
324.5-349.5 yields 108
